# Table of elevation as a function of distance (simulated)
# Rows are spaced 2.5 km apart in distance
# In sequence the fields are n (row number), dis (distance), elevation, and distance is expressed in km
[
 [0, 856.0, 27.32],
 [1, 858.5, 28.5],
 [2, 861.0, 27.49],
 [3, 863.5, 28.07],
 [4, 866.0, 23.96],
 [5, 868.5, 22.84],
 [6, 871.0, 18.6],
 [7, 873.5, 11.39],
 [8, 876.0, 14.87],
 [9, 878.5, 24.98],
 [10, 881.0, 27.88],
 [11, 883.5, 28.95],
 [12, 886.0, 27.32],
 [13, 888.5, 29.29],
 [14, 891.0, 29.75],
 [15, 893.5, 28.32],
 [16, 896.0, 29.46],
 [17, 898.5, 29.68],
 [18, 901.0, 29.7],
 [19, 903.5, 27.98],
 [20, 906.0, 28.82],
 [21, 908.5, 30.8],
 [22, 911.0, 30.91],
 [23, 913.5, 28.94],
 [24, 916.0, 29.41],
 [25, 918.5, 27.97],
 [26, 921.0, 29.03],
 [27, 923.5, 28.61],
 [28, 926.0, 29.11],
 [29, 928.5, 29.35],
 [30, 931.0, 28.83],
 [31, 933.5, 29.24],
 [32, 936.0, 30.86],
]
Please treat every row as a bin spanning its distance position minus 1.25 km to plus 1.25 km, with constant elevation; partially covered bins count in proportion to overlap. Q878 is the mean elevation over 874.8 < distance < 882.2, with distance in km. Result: 22.6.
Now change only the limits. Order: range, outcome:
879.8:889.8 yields 28.4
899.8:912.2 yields 29.6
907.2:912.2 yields 30.8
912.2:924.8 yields 28.8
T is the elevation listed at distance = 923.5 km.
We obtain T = 28.61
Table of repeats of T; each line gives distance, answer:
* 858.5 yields 28.5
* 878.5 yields 24.98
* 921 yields 29.03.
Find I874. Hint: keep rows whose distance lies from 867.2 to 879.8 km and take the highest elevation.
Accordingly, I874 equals 24.98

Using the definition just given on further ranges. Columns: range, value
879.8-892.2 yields 29.75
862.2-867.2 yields 28.07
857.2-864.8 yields 28.5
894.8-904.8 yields 29.7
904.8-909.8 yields 30.8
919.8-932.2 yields 29.35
